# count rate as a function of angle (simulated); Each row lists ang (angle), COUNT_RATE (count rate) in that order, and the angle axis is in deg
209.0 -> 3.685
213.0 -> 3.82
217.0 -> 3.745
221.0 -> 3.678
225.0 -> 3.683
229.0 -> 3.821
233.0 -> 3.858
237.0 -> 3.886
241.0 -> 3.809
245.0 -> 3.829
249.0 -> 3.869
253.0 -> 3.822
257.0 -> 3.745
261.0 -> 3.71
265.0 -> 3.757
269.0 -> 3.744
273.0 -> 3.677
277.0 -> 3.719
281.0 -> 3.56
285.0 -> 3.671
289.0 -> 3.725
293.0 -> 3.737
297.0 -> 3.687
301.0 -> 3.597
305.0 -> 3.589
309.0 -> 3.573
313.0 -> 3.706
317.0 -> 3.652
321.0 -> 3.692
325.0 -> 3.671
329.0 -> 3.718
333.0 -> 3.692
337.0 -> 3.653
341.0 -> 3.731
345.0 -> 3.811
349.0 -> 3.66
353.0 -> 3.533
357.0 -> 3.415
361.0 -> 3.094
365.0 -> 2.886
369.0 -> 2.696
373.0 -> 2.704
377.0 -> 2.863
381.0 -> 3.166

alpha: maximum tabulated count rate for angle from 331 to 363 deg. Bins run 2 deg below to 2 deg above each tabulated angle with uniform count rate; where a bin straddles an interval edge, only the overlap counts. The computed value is 3.811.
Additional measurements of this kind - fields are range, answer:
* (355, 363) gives 3.415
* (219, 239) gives 3.886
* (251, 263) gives 3.822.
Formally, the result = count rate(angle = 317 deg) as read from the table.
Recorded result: 3.652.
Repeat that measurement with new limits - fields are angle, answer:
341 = 3.731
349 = 3.66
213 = 3.82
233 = 3.858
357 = 3.415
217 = 3.745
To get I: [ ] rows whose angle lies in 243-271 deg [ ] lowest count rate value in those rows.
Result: 3.71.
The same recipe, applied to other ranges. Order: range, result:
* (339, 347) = 3.731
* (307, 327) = 3.573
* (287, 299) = 3.687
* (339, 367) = 2.886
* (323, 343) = 3.653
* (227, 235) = 3.821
